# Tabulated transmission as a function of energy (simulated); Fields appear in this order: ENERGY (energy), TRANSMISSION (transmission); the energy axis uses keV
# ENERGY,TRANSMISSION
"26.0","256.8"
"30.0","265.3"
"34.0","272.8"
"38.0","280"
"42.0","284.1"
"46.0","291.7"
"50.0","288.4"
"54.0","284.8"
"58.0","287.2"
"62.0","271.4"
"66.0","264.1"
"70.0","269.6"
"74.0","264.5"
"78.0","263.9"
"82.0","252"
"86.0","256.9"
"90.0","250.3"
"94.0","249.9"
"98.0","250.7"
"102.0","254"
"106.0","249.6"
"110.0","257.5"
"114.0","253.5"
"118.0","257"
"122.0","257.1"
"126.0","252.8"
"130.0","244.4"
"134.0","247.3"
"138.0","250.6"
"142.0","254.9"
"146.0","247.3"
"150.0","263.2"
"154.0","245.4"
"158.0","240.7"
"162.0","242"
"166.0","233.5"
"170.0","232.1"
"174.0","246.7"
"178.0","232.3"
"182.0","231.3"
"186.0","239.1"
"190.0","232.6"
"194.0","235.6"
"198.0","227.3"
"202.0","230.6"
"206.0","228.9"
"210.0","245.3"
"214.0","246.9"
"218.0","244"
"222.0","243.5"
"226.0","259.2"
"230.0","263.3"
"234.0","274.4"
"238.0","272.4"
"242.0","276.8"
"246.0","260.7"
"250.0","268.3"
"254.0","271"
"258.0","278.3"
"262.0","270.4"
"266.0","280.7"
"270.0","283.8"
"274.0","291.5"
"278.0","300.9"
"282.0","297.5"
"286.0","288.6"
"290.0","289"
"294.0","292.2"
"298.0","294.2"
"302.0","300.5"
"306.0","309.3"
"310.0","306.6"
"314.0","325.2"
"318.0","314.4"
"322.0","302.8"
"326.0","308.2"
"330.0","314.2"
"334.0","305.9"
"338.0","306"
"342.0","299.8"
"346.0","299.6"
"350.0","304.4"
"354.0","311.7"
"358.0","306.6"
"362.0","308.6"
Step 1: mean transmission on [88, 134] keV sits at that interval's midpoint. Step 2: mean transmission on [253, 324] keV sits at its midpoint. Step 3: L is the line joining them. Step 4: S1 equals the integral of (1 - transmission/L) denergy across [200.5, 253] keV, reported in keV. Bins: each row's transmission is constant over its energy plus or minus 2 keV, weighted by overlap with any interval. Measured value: 4.6 keV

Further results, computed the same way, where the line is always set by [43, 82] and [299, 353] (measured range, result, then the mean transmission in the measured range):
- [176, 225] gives 9.24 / 237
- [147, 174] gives 4.12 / 243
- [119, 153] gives 3.83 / 252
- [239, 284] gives 2.95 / 280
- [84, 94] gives 0.92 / 253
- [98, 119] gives 2.01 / 254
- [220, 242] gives 2.37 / 264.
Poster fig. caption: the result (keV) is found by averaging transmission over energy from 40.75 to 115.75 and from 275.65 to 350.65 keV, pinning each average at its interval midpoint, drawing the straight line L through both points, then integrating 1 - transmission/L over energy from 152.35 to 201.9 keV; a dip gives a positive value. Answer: 7.9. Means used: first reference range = 265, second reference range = 303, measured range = 236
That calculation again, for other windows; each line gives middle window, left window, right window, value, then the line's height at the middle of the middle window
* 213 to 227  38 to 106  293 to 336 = 2.1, 292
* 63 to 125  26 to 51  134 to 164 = 1.6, 264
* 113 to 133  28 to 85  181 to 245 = 0.8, 263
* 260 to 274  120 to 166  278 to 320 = 0.5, 291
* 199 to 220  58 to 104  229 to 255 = 2.3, 268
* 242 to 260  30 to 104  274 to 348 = 1.5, 294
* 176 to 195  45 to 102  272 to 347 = 3.3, 284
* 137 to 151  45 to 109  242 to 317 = 1.0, 273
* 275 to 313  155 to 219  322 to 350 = -1.6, 286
